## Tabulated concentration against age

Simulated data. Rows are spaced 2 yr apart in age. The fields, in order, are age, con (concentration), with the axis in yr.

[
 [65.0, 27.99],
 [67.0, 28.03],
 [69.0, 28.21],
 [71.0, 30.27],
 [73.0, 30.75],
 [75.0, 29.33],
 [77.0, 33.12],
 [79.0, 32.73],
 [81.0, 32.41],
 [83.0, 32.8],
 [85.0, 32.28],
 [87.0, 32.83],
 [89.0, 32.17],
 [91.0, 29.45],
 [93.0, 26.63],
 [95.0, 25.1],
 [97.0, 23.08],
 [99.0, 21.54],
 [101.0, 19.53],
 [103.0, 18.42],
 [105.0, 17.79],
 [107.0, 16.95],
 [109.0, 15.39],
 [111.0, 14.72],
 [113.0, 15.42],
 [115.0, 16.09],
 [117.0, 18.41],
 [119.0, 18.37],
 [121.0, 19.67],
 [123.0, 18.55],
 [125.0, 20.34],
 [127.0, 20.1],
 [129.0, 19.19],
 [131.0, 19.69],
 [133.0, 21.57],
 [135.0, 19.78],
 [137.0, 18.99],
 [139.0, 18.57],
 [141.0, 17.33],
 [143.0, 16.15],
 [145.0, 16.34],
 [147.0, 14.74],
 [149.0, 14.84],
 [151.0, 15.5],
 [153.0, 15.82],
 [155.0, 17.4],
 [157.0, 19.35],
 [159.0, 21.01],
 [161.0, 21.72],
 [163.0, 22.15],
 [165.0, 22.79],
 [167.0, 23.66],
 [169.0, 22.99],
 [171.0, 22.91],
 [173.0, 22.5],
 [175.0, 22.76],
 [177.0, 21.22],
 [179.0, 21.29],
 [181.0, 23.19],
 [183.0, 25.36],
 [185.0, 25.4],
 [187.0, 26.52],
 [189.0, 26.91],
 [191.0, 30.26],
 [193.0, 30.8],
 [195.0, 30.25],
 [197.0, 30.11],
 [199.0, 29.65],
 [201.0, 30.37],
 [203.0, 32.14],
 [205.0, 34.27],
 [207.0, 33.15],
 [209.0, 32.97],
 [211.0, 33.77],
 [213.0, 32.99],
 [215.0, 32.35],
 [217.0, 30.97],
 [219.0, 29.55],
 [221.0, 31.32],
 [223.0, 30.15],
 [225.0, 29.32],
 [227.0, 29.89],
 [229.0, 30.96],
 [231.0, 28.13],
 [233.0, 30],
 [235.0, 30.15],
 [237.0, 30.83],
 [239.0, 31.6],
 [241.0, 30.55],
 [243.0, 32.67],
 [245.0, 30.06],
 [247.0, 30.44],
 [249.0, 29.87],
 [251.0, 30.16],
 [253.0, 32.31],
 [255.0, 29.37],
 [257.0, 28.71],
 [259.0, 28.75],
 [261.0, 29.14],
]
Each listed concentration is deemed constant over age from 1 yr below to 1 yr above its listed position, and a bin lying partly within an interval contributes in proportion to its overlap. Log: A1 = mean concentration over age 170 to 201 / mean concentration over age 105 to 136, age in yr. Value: 1.43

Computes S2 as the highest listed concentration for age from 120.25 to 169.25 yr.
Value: 23.66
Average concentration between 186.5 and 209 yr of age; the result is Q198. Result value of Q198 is 30.6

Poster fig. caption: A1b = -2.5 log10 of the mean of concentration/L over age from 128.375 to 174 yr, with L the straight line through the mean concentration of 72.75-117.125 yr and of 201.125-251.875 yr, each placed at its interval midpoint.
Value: 0.38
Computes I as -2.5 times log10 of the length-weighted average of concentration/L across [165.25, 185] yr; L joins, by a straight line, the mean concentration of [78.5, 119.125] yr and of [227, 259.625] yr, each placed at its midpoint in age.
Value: 0.176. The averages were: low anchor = 23.4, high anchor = 30.3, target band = 23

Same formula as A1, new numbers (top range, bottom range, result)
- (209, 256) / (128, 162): 1.70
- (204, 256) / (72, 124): 1.30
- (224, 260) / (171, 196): 1.19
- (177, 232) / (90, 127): 1.50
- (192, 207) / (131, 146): 1.69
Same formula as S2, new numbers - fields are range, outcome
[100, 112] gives 19.53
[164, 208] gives 34.27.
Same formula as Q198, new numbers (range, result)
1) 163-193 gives 24.3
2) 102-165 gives 18.2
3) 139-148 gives 16.4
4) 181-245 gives 30.3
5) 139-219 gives 24.7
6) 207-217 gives 32.8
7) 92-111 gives 20.2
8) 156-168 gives 21.8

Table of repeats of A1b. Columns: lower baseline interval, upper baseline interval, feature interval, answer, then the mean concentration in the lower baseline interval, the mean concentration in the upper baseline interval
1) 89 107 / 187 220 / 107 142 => 0.34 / 22.9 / 31.1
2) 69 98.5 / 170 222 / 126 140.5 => 0.44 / 30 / 28.6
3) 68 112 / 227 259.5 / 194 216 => -0.10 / 26.2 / 30.3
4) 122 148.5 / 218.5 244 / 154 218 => -0.07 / 18.5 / 30.4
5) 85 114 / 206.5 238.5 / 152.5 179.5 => 0.26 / 22.4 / 31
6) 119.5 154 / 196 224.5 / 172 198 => 0.05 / 18.1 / 31.7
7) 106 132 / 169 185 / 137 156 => 0.23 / 17.9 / 22.9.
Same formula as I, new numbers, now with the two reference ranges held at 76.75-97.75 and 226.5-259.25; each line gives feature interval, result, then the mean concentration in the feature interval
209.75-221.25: -0.06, 31.9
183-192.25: 0.12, 27.2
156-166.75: 0.37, 21.6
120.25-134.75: 0.46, 19.9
